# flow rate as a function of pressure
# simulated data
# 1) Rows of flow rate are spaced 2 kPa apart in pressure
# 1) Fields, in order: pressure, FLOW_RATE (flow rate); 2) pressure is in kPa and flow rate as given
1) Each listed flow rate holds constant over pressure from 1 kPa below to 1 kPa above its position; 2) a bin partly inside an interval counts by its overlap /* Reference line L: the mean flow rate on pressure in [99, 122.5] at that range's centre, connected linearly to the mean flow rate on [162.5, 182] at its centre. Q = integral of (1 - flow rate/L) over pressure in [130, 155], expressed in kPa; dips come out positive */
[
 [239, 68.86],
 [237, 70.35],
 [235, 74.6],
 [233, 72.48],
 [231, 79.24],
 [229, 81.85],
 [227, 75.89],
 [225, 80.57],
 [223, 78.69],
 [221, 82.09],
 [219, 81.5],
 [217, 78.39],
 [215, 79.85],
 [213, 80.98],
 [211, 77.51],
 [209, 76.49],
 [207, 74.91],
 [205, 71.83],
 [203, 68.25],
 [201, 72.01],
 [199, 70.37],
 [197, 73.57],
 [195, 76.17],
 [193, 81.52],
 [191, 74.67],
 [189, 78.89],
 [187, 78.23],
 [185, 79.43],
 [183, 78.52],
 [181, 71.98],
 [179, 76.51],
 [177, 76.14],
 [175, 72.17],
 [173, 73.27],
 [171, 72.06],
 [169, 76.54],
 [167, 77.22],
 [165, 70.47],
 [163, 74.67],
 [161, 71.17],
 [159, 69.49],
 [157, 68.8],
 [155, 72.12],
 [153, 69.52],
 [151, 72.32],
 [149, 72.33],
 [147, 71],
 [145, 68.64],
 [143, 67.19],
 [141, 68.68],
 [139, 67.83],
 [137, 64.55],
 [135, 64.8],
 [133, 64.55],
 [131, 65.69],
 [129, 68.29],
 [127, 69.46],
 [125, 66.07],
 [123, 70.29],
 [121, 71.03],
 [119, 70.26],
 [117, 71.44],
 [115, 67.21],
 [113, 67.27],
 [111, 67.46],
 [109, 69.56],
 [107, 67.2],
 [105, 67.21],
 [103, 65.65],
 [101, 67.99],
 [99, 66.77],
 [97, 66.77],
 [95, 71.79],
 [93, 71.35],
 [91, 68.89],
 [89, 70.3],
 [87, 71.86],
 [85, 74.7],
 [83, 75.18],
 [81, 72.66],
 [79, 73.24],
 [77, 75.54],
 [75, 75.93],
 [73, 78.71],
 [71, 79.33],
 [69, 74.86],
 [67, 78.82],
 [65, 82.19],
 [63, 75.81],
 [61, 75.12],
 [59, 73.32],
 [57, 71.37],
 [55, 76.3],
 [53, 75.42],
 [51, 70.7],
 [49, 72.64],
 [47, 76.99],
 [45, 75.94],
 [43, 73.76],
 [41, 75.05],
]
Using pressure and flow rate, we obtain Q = 1.08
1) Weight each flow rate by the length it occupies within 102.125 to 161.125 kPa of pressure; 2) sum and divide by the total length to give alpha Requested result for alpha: 68.5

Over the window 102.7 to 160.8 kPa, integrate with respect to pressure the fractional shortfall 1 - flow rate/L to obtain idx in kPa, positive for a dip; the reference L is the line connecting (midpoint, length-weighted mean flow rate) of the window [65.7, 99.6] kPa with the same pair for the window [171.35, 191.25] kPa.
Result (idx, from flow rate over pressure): 4.8 kPa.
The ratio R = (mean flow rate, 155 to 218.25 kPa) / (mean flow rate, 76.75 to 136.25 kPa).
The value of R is 1.08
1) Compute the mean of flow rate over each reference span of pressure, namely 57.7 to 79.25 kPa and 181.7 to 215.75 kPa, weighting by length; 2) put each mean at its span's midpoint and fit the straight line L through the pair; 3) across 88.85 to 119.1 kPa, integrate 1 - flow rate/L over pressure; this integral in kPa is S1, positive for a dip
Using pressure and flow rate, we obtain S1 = 3.2 kPa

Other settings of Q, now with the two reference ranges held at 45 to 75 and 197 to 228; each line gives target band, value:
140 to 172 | 2.0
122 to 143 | 2.5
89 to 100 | 1.0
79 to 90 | 0.4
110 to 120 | 1.0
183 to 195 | -0.3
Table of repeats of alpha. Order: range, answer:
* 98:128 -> 68.3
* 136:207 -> 72.8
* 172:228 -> 76.4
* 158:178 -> 73.3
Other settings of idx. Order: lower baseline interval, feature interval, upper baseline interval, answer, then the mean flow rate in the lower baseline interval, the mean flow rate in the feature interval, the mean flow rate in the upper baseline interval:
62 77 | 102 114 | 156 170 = 1.3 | 77.8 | 67.4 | 72.6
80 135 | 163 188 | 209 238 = -0.3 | 69.1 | 75.2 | 78.1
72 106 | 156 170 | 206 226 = 0.6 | 71.4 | 72.6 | 79.1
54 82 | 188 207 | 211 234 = 1.1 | 75.9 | 74.2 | 79.2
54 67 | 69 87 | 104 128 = -0.4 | 75.9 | 75.4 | 68.7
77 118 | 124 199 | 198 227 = 1.7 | 69.9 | 72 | 76.6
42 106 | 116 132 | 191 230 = 1.2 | 73.3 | 69.1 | 76.9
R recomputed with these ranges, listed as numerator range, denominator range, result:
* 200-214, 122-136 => 1.11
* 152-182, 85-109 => 1.06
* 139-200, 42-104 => 1.00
